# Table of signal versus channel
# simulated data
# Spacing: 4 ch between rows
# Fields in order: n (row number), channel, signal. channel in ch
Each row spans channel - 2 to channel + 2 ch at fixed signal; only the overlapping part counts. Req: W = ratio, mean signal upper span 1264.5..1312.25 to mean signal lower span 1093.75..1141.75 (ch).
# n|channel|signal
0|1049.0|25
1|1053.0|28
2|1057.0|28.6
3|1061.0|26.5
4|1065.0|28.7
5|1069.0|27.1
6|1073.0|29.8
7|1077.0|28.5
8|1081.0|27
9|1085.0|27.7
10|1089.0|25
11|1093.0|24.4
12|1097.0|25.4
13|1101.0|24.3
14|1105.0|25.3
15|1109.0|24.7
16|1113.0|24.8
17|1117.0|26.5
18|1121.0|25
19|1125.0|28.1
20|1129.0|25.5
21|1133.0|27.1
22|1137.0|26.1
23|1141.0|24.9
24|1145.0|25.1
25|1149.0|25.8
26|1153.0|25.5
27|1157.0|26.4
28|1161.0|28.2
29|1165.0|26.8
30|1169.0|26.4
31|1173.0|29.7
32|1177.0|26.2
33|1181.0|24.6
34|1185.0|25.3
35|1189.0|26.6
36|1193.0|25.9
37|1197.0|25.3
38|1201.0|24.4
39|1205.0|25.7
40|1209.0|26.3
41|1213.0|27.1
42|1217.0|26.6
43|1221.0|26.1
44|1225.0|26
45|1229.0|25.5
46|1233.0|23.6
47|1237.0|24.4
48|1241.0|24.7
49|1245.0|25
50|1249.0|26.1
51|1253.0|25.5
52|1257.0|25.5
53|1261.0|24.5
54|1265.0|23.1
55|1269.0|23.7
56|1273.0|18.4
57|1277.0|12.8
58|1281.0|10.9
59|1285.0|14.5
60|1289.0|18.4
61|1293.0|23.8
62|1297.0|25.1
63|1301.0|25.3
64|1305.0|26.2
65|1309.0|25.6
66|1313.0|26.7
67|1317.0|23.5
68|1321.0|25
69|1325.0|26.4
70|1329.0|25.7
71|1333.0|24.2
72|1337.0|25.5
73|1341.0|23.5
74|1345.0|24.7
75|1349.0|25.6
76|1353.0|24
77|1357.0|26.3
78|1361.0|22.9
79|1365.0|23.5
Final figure 0.8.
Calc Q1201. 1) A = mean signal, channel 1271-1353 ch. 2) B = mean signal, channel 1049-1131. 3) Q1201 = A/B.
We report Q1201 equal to 0.85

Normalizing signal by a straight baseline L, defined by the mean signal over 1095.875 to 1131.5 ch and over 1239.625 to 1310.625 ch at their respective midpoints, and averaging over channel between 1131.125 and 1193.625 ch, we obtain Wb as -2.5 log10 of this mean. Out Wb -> -0.077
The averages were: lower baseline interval 25.5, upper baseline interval 22.1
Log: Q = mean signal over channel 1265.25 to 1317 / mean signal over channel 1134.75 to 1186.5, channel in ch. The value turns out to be 0.80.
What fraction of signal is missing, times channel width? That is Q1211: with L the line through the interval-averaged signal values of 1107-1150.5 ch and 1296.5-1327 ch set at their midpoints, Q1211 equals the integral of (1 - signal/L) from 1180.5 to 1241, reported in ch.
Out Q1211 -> 0.2 ch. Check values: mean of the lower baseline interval 25.8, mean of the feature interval 25.6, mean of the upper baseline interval 25.5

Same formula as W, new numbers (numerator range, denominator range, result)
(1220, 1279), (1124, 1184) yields 0.90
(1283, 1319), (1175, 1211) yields 0.91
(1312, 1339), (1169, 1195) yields 0.96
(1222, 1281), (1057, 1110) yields 0.87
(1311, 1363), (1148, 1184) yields 0.94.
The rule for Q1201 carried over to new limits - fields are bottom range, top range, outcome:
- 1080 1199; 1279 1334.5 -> 0.88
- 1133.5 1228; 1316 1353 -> 0.95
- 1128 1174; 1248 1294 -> 0.77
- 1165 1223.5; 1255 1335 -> 0.86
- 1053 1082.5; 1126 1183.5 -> 0.94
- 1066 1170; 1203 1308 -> 0.89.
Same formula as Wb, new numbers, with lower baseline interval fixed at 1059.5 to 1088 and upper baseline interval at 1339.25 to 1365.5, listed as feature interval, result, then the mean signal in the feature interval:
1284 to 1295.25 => 0.281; 19.4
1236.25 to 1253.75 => 0.024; 25.2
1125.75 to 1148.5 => 0.048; 25.9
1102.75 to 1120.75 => 0.086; 25.3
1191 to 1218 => 0.014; 25.9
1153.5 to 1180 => -0.016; 27.1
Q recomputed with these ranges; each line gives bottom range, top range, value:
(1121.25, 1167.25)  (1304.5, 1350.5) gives 0.96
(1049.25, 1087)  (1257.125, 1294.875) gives 0.69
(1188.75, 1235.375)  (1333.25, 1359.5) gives 0.97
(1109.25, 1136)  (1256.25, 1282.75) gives 0.75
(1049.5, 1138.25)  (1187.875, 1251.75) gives 0.96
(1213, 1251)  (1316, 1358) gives 0.98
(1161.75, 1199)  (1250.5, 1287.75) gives 0.76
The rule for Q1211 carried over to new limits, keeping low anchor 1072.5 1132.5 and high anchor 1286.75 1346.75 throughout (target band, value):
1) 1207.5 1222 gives -0.7 ch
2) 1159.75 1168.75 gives -0.6 ch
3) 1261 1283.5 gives 6.0 ch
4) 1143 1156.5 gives 0.1 ch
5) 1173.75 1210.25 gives -0.4 ch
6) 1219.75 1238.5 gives 0.1 ch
